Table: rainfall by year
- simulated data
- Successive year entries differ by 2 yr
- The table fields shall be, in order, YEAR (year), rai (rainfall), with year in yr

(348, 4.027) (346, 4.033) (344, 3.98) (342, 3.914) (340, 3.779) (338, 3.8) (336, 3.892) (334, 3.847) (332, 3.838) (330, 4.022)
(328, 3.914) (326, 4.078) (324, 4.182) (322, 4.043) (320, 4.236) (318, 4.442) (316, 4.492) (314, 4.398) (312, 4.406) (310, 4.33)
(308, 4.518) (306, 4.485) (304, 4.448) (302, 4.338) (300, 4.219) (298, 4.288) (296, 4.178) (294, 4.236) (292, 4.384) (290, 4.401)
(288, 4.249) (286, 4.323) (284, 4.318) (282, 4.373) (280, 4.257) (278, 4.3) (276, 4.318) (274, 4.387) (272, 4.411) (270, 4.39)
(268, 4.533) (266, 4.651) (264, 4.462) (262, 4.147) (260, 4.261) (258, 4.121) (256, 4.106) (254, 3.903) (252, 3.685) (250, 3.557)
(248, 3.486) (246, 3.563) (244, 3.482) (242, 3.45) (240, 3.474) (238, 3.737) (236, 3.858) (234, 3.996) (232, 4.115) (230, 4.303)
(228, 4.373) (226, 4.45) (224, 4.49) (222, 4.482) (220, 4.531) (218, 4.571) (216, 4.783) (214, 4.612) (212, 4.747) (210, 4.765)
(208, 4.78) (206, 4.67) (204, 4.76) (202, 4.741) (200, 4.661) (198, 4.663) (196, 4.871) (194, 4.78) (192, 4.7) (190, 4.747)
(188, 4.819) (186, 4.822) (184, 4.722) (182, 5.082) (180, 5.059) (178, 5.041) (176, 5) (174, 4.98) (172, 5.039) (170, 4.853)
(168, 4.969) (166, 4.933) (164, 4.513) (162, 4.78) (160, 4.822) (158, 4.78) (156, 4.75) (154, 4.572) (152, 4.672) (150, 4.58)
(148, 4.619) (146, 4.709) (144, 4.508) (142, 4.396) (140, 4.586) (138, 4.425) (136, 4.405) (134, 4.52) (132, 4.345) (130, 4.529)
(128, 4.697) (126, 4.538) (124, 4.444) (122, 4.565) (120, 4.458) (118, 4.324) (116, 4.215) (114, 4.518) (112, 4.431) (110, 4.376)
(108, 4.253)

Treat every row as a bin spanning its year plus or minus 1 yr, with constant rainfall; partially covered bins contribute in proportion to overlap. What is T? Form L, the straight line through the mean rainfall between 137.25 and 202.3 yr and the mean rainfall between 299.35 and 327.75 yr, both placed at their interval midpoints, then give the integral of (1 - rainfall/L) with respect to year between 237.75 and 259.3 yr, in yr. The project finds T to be 3.9 yr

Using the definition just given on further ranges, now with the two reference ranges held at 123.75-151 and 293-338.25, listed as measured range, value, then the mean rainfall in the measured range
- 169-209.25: -3.7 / 4.84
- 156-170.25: -1.0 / 4.8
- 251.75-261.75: 0.6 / 4.05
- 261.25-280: -0.5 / 4.4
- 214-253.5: 2.9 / 4.03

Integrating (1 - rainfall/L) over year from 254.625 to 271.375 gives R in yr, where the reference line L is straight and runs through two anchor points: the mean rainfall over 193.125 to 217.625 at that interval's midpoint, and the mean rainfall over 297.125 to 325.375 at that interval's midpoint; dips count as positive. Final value 0.7 yr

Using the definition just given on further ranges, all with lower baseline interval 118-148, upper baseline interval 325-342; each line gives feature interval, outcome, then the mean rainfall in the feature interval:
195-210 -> -1.54 yr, 4.74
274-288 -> -0.89 yr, 4.32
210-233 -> -1.46 yr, 4.51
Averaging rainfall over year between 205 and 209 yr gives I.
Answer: 4.72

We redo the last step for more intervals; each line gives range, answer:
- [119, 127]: 4.5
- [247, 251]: 3.52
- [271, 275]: 4.4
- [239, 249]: 3.49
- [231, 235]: 4.06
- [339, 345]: 3.89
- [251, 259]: 3.95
